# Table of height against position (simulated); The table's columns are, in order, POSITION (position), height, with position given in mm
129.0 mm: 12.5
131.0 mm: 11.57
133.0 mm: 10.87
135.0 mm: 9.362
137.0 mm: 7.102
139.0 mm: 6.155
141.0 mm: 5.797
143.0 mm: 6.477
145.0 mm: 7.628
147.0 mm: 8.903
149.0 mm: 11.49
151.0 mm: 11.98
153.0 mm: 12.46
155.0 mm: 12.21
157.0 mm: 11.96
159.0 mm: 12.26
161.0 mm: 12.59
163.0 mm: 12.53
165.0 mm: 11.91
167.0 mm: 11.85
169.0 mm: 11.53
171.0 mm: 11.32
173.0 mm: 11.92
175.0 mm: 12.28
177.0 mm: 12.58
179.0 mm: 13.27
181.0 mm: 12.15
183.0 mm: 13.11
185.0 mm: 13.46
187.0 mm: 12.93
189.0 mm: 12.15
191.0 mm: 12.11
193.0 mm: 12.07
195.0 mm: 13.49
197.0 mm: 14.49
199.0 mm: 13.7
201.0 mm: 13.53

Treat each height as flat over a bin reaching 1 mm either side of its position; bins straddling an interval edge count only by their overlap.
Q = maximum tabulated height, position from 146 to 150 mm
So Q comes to 11.49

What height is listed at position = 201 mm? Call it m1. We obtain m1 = 13.53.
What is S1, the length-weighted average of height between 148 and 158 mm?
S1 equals 12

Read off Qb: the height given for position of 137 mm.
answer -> 7.102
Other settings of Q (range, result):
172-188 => 13.46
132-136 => 10.87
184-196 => 13.49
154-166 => 12.59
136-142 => 7.102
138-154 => 12.46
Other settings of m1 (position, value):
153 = 12.46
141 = 5.797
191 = 12.11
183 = 13.11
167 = 11.85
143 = 6.477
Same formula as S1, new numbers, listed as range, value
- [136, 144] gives 6.38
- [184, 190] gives 12.8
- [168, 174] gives 11.6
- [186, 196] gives 12.6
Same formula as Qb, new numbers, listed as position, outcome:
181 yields 12.15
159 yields 12.26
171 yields 11.32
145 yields 7.628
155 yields 12.21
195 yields 13.49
